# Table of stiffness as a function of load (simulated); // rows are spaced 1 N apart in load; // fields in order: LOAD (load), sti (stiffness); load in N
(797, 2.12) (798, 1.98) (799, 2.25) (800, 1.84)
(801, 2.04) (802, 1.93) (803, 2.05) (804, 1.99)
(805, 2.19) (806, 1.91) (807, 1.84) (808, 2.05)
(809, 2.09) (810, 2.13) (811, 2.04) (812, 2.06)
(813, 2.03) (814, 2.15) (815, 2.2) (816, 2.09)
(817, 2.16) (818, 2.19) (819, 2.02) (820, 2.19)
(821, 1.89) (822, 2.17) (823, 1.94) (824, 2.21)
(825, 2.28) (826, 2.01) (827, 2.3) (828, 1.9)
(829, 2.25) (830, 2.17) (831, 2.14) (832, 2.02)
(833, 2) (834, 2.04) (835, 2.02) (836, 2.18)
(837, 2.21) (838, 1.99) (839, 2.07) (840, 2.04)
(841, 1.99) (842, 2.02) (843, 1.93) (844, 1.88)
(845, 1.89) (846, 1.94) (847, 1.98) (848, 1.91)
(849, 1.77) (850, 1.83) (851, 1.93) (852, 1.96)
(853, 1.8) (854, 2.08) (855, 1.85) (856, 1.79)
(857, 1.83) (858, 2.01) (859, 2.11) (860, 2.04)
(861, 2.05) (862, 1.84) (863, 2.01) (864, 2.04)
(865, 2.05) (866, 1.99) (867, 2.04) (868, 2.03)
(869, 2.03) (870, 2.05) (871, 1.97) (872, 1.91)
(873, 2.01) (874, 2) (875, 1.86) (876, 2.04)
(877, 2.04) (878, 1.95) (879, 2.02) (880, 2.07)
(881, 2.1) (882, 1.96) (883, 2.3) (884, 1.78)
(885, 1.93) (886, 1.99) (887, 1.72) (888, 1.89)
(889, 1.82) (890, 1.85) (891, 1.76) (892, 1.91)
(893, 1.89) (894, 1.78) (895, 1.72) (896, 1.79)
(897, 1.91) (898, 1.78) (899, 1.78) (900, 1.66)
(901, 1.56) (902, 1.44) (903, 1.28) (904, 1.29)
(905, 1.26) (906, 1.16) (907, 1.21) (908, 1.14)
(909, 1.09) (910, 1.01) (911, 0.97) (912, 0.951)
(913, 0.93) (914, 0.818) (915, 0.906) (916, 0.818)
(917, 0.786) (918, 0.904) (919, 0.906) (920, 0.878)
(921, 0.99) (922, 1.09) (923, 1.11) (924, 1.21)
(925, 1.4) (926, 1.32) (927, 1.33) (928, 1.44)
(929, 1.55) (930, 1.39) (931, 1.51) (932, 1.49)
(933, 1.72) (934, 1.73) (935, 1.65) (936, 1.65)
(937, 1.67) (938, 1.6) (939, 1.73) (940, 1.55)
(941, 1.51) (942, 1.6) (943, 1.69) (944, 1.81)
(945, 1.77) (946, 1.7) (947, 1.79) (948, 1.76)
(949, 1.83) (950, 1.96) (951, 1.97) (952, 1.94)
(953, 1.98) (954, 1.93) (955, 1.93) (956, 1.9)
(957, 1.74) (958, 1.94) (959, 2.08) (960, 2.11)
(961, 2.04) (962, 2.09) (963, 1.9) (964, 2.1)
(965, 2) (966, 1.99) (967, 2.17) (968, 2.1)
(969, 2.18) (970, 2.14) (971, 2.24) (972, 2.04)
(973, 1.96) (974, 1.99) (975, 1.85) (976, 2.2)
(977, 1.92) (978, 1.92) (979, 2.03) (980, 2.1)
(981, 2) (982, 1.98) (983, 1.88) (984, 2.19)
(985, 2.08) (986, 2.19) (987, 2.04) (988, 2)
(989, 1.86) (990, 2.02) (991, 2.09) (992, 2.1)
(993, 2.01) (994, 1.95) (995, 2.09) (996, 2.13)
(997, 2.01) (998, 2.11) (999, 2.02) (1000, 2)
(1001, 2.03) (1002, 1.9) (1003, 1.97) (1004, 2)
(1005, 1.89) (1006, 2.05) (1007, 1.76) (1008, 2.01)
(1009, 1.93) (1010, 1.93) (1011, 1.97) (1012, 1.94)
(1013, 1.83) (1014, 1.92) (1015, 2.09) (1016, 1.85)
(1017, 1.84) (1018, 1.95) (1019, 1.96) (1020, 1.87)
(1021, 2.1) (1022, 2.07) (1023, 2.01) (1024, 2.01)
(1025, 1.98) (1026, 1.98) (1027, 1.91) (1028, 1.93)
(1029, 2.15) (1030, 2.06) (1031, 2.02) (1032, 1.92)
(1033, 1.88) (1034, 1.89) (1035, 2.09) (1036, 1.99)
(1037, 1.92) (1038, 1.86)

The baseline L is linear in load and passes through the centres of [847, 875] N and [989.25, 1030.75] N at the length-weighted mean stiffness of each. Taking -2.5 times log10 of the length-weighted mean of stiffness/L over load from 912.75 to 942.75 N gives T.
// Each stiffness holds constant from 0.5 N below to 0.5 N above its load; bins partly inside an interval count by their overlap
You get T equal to 0.44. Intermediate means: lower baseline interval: 1.96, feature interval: 1.31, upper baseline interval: 1.99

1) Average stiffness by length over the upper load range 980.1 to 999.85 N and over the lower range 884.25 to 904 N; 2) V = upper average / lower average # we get 1.2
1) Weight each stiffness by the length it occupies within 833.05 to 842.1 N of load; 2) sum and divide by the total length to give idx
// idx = 2.06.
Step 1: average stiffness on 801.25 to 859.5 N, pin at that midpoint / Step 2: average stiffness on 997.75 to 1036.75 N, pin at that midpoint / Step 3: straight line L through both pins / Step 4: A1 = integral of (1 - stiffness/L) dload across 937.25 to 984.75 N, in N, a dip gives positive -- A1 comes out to 1.3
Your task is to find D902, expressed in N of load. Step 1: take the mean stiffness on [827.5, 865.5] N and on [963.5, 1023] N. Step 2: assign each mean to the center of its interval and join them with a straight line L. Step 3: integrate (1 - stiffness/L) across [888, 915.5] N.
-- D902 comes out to 7.7 N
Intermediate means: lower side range 1.99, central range 1.44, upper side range 2.01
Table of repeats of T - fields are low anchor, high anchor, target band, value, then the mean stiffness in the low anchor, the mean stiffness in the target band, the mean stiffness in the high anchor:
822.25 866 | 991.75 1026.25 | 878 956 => 0.27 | 2.01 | 1.55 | 1.98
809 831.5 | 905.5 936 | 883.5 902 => -0.24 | 2.11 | 1.8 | 1.19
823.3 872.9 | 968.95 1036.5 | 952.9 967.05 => 0.01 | 2.01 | 1.99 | 2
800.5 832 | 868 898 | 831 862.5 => 0.02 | 2.08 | 1.97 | 1.93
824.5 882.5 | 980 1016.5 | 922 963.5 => 0.18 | 2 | 1.7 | 2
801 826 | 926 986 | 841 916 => 0.13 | 2.07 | 1.76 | 1.86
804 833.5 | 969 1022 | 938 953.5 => 0.15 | 2.09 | 1.77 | 2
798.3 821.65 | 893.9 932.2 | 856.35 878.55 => -0.23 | 2.06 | 1.99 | 1.26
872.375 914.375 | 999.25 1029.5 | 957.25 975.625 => -0.12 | 1.66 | 2.05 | 1.96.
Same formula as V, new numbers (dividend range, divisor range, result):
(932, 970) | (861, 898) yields 0.96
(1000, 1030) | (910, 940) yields 1.56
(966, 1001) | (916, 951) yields 1.39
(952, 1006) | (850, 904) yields 1.06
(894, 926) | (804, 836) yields 0.59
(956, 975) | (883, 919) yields 1.41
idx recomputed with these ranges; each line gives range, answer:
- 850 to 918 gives 1.72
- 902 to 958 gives 1.43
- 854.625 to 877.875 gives 1.98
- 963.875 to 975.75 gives 2.07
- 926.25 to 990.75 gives 1.88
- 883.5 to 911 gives 1.6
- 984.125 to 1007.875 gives 2.02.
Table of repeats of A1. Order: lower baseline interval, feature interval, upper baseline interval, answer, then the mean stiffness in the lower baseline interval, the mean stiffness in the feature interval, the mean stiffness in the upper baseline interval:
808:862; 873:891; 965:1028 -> 0.6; 2.03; 1.96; 2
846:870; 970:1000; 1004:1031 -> -1.1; 1.96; 2.04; 1.96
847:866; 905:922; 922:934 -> 6.0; 1.94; 0.979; 1.41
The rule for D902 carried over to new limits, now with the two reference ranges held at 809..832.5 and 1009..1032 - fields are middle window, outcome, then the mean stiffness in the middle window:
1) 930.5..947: 3.04 N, 1.65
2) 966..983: -0.36 N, 2.04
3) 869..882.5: 0.47 N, 2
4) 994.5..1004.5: -0.21 N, 2.03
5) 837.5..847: 0.55 N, 1.97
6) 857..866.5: 0.34 N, 2.01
